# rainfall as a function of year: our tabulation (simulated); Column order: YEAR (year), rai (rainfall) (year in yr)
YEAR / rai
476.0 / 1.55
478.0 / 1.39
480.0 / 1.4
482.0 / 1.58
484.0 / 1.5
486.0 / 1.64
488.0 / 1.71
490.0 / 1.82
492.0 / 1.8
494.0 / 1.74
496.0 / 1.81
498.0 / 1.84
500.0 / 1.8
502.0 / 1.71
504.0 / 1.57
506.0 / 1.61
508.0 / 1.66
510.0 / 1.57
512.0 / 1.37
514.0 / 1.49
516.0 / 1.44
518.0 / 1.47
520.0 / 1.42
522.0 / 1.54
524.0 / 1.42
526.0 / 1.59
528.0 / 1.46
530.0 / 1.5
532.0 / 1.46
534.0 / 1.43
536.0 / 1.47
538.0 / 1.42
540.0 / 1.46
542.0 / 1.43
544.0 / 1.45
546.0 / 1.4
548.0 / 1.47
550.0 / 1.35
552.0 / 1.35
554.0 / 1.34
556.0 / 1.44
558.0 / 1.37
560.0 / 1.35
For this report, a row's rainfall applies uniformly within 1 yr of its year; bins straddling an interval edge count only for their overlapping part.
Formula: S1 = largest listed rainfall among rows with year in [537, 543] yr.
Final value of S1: 1.46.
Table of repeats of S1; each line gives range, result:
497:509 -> 1.84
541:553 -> 1.47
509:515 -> 1.57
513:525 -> 1.54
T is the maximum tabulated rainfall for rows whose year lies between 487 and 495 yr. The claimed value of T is 1.82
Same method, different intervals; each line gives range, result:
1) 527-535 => 1.5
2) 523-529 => 1.59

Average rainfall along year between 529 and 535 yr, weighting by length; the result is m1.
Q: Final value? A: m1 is 1.46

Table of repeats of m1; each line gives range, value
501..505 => 1.64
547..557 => 1.39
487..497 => 1.78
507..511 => 1.61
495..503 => 1.79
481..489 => 1.61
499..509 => 1.67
